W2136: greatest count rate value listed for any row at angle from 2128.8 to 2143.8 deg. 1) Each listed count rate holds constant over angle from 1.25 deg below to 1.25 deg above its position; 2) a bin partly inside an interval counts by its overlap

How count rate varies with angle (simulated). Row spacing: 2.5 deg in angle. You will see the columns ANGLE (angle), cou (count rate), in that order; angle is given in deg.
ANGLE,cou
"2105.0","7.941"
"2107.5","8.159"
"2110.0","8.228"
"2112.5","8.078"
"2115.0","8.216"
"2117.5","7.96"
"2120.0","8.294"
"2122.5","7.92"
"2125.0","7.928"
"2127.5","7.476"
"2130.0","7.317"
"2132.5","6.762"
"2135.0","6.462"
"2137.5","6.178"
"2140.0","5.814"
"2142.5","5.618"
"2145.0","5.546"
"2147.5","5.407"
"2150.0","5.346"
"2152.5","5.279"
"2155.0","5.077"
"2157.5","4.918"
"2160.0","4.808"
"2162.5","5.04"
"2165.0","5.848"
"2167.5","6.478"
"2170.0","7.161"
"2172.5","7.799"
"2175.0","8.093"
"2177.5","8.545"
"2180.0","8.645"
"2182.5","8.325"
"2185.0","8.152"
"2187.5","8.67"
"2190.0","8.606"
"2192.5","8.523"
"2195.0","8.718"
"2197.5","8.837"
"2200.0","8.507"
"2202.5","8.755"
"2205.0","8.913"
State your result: 7.317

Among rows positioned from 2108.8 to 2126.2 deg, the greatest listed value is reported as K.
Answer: 8.294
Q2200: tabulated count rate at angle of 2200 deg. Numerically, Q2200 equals 8.507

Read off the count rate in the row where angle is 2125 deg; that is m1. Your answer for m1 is 7.928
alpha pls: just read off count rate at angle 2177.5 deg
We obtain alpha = 8.545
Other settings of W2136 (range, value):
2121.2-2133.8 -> 7.928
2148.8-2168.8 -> 6.478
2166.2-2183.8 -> 8.645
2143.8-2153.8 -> 5.546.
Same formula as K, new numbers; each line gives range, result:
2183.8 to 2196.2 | 8.718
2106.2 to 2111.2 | 8.228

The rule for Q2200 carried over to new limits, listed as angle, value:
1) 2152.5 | 5.279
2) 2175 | 8.093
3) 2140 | 5.814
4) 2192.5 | 8.523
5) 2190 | 8.606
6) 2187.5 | 8.67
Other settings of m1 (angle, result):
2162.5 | 5.04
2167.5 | 6.478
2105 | 7.941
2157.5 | 4.918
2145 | 5.546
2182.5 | 8.325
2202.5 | 8.755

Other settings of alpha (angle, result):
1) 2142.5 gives 5.618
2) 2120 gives 8.294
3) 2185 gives 8.152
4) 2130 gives 7.317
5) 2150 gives 5.346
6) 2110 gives 8.228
